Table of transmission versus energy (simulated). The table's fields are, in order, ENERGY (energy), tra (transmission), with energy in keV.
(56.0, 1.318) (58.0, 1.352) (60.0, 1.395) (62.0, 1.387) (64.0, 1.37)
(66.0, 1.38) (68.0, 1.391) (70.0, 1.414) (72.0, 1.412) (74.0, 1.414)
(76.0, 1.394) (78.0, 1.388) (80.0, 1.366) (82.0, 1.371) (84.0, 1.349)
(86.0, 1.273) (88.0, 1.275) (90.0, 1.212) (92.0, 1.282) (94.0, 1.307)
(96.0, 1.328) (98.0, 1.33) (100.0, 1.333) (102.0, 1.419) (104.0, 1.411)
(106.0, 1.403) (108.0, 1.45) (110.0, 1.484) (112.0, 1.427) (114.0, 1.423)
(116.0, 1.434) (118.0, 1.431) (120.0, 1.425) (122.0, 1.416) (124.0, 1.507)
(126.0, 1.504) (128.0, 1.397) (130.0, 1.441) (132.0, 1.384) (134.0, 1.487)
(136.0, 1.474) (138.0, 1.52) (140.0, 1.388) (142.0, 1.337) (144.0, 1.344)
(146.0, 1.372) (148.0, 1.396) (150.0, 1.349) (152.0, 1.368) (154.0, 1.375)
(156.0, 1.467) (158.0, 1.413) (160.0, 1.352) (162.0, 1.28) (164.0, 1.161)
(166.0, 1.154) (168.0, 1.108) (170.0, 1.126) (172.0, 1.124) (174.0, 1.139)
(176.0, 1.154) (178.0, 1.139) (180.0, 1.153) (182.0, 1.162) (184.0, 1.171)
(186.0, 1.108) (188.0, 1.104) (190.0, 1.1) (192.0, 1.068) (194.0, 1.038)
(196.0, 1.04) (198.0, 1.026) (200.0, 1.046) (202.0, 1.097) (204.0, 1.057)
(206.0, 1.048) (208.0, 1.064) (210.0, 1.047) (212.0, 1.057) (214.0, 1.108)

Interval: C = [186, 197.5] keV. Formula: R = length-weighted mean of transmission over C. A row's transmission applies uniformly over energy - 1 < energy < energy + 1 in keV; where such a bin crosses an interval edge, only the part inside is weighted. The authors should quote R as 1.07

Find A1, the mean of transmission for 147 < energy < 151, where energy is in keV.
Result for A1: 1.37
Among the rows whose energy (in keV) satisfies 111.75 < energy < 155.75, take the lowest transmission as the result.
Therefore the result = 1.337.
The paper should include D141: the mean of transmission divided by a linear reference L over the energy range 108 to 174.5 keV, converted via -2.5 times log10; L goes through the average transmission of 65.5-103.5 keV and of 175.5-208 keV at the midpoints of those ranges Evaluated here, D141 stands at -0.13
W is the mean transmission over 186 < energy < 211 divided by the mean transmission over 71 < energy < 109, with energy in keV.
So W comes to 0.79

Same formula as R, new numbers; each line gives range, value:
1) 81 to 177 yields 1.35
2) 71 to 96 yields 1.34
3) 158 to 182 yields 1.18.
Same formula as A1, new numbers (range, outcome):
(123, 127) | 1.51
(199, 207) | 1.06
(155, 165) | 1.33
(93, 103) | 1.34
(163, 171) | 1.14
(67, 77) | 1.4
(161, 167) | 1.2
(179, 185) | 1.16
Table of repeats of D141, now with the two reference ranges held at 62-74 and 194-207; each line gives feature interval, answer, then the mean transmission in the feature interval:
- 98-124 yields -0.11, 1.42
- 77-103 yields 0.01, 1.33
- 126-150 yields -0.17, 1.41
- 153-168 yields -0.13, 1.3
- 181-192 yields -0.04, 1.12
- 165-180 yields -0.01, 1.14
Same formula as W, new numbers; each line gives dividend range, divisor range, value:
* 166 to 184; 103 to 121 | 0.80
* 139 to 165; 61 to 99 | 1.00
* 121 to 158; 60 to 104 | 1.05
